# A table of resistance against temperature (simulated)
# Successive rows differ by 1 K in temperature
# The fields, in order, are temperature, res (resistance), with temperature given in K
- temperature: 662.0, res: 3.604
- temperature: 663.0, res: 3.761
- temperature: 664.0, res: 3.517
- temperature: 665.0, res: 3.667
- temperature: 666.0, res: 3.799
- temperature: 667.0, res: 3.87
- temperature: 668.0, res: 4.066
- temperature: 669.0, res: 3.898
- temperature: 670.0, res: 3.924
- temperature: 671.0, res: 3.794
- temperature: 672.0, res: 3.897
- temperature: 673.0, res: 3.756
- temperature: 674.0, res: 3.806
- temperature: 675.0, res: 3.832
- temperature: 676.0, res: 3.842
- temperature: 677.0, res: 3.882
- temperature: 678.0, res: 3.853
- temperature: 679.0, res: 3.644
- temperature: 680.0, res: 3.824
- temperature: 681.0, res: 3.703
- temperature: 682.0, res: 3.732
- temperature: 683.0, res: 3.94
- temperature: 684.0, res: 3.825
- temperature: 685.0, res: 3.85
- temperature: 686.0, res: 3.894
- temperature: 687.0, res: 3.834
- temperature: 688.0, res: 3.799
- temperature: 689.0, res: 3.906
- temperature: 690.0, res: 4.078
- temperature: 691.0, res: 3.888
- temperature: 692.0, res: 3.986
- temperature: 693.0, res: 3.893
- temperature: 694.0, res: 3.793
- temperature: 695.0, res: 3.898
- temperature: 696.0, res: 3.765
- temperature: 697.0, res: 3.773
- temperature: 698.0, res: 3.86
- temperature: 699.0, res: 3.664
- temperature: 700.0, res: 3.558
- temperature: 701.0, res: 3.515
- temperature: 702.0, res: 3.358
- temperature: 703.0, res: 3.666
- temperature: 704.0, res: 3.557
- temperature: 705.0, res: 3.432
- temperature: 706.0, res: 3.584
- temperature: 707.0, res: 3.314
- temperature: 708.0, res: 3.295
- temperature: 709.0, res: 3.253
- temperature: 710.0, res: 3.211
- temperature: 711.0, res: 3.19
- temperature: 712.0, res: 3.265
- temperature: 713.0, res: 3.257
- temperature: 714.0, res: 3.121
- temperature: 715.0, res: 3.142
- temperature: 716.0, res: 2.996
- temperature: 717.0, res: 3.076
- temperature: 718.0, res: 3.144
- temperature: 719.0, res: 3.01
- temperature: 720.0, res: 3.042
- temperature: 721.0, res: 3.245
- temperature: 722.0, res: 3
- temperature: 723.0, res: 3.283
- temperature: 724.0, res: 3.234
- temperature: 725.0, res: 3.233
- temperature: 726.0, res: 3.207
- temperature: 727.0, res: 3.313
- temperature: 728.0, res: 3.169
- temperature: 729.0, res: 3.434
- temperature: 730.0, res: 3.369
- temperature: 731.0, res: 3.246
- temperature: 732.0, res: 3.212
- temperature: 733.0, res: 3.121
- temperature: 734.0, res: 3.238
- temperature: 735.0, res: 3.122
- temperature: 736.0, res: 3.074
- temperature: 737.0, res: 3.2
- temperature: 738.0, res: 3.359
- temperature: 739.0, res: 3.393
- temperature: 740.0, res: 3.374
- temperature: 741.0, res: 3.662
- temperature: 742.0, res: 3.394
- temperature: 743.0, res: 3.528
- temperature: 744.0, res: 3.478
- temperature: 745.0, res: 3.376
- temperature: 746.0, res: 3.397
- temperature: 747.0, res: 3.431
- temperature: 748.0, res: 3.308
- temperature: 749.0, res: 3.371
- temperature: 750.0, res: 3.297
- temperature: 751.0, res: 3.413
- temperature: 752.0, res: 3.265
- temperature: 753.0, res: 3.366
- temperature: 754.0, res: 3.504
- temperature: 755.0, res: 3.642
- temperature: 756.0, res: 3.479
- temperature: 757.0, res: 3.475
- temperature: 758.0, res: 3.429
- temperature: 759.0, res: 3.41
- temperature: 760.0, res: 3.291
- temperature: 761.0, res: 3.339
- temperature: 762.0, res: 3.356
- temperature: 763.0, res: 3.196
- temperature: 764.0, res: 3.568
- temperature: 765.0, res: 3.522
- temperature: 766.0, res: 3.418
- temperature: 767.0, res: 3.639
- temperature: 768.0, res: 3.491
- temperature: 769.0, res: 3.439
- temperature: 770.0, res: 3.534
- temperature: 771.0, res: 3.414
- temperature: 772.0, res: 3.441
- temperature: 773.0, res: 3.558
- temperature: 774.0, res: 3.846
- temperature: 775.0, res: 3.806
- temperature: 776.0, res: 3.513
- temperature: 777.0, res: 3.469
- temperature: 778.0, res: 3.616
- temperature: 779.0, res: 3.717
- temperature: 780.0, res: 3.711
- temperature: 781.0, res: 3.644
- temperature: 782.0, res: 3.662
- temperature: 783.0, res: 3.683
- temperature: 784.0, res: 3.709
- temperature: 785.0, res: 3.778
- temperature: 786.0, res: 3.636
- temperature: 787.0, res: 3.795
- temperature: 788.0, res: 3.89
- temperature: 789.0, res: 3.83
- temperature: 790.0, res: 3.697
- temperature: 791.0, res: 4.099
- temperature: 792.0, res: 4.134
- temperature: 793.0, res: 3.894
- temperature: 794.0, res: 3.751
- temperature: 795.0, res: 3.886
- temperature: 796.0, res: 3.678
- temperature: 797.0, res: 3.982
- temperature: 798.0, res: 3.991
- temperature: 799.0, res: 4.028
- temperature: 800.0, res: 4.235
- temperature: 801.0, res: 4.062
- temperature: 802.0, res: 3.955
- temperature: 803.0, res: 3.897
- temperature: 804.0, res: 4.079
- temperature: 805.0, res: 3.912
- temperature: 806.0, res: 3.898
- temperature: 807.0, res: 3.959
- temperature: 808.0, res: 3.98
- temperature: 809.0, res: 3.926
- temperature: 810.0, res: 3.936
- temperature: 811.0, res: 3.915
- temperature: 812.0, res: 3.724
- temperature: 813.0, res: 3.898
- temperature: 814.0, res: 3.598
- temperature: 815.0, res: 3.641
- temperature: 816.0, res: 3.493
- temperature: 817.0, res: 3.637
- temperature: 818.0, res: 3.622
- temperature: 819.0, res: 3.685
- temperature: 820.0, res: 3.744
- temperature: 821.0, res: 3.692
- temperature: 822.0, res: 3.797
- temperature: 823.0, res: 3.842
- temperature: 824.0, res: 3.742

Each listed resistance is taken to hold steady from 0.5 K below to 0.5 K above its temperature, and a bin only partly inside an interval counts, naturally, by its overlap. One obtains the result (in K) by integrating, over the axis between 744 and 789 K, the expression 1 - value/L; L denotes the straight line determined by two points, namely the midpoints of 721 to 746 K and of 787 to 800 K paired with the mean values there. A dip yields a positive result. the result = 1.4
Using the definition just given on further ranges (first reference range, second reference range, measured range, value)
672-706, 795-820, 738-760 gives 2.28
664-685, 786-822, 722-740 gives 2.78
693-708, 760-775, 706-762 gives 4.09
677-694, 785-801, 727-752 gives 3.53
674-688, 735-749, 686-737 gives 2.62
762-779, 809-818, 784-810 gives -1.84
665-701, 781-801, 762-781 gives 1.52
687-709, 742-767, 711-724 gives 1.65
